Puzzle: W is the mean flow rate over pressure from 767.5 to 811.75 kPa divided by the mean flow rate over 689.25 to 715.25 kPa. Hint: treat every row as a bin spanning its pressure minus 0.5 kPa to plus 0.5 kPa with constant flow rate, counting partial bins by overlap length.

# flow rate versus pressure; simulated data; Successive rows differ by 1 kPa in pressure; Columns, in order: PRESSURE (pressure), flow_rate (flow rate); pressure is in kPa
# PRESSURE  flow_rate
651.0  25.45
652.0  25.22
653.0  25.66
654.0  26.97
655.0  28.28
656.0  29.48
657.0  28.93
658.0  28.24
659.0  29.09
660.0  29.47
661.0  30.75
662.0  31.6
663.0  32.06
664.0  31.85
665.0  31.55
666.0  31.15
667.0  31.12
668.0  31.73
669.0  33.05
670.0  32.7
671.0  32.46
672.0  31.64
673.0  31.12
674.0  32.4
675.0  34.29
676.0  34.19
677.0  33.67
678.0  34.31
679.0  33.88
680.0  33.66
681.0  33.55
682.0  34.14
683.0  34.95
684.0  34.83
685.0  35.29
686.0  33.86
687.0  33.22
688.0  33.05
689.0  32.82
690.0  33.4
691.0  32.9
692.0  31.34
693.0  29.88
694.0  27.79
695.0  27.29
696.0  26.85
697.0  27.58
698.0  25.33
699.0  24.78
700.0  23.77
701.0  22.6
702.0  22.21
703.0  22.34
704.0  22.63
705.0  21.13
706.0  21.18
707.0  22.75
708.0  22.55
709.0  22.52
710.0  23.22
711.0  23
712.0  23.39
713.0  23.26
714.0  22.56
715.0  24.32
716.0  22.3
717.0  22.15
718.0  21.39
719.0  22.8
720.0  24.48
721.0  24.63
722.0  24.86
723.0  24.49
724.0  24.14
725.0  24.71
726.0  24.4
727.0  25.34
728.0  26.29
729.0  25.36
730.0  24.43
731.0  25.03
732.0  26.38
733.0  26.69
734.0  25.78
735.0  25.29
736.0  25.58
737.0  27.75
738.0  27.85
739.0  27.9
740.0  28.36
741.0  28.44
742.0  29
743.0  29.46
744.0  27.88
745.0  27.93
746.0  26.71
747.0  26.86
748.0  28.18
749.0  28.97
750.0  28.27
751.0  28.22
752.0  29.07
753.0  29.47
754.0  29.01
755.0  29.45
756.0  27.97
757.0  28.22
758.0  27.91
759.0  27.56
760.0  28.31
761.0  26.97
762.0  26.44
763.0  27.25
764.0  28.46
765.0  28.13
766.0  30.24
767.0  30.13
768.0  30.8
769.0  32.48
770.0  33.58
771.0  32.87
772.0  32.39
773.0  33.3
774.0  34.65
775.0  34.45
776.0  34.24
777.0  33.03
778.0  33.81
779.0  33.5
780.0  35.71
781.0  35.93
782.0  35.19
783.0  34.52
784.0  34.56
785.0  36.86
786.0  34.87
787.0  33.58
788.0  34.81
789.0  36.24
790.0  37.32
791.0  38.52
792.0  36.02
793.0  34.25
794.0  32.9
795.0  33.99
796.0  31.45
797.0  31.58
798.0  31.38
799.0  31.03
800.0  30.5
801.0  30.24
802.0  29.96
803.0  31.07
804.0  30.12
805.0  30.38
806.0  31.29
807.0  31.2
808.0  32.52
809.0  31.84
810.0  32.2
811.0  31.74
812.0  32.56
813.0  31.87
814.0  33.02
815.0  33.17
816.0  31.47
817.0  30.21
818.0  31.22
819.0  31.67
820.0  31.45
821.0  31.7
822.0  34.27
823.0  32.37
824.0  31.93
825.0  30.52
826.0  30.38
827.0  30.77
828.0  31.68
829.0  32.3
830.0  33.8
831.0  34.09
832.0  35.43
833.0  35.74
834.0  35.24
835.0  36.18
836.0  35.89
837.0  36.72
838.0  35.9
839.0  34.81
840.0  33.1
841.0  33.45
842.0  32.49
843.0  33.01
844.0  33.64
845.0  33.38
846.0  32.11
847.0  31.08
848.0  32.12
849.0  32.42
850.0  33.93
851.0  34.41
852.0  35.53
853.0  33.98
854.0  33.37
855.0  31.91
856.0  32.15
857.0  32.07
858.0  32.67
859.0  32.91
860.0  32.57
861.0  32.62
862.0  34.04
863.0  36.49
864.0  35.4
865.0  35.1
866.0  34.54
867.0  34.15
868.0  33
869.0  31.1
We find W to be 1.32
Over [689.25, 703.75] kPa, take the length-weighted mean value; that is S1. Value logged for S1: 27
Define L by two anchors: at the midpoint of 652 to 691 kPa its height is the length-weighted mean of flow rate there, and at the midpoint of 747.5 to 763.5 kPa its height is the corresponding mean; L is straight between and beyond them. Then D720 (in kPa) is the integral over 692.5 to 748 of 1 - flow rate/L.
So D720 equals 8.6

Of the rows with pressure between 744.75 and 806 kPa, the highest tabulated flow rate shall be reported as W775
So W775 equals 38.52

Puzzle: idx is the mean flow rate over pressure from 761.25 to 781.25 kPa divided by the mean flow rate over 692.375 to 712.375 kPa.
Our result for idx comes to 1.32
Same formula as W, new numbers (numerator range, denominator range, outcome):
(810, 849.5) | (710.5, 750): 1.28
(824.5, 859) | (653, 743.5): 1.19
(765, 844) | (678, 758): 1.22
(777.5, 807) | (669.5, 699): 1.04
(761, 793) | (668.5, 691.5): 0.99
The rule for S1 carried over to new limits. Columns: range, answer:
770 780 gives 33.7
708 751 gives 25.5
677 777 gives 27.8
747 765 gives 28.2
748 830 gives 31.8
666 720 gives 28.4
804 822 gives 31.8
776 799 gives 34.5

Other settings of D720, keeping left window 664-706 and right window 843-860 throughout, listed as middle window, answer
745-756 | 1.06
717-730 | 2.80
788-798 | -0.77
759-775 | 0.62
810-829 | 0.39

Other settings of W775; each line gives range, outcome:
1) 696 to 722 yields 27.58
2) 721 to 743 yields 29.46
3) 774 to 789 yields 36.86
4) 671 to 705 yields 35.29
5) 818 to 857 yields 36.72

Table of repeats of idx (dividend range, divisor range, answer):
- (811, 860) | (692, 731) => 1.37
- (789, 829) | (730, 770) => 1.14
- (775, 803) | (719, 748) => 1.29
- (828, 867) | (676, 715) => 1.20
